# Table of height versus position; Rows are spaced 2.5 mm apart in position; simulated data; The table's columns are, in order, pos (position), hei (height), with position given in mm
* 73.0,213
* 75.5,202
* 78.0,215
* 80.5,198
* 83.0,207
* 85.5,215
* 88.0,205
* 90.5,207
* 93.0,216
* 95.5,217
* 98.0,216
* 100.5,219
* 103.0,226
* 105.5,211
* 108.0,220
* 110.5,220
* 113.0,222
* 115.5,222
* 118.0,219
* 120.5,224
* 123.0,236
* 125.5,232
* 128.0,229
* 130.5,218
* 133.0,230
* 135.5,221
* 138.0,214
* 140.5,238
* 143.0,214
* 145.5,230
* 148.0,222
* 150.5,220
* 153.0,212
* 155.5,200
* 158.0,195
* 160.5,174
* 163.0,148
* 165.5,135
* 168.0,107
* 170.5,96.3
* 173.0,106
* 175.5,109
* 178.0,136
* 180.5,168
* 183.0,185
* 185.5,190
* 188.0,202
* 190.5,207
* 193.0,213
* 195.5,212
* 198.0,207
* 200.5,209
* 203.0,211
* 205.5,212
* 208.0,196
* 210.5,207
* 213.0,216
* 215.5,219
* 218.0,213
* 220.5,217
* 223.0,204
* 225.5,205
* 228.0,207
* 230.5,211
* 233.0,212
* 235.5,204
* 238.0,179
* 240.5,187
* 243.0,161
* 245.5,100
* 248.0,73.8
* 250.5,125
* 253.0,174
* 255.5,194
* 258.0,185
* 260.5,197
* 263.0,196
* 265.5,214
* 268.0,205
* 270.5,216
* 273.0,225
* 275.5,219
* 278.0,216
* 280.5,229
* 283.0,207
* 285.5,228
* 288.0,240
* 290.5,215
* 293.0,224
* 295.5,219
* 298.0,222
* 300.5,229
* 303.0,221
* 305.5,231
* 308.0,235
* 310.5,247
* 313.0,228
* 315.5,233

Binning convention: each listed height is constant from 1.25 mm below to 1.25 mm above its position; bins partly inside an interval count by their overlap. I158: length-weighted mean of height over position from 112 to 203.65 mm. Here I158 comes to 195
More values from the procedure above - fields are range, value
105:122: 220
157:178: 133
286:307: 225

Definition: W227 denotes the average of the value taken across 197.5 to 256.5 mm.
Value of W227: 189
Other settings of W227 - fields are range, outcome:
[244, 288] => 190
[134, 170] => 193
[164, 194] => 154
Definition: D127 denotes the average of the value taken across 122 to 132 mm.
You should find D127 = 229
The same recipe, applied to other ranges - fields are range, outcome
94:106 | 218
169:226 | 188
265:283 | 217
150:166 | 184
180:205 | 202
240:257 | 144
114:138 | 225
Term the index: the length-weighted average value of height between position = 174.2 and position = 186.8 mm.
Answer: 158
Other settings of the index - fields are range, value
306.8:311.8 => 241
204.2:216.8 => 210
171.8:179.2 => 117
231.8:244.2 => 189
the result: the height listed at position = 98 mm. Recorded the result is 216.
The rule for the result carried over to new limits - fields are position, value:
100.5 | 219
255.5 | 194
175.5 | 109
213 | 216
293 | 224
